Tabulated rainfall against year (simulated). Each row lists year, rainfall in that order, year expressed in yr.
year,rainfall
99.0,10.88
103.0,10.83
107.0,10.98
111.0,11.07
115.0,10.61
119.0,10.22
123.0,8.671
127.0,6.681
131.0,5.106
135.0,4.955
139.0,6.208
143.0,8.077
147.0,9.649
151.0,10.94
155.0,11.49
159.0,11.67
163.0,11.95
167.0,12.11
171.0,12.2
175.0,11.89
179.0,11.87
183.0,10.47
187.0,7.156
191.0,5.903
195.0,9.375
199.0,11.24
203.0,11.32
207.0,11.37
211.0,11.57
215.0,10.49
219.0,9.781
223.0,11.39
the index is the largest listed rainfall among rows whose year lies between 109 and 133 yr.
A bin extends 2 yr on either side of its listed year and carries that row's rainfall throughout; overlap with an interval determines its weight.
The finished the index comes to 11.07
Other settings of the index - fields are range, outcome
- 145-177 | 12.2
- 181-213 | 11.57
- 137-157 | 11.49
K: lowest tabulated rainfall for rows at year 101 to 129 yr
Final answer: 6.681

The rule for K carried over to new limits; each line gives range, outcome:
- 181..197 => 5.903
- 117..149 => 4.955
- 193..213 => 9.375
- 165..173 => 12.11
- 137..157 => 6.208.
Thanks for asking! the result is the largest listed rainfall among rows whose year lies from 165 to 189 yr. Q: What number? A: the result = 12.2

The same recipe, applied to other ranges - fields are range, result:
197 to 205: 11.32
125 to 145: 8.077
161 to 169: 12.11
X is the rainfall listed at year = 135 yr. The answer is 4.955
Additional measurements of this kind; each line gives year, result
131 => 5.106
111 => 11.07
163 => 11.95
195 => 9.375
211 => 11.57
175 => 11.89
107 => 10.98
